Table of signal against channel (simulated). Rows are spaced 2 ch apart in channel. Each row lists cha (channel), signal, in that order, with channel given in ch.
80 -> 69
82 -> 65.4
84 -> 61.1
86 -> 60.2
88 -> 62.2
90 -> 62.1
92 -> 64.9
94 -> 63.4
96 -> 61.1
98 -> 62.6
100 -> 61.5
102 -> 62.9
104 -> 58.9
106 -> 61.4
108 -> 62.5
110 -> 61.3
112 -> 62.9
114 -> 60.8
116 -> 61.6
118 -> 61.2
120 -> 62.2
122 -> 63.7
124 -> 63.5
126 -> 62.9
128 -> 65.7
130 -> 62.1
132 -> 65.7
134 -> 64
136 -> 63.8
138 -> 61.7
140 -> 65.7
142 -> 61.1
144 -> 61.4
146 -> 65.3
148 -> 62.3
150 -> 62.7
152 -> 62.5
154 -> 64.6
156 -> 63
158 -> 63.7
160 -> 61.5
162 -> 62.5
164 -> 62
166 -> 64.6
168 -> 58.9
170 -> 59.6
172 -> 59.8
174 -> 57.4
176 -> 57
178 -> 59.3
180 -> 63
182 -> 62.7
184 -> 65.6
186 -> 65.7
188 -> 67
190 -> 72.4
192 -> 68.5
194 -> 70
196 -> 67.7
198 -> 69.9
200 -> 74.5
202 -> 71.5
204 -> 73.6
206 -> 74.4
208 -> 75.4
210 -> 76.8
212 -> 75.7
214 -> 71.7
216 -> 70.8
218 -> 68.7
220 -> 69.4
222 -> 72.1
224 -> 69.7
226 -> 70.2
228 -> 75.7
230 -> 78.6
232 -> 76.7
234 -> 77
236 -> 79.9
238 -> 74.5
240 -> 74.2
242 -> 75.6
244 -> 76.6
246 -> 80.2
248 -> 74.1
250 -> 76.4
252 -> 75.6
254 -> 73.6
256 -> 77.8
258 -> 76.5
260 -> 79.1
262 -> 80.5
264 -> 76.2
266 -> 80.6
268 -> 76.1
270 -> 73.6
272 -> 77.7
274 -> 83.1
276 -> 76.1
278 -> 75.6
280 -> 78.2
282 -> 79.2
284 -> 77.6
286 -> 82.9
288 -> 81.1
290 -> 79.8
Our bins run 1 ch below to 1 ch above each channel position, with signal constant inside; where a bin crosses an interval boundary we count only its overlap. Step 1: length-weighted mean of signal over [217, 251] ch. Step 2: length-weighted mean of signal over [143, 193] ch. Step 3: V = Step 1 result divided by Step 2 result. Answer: 1.19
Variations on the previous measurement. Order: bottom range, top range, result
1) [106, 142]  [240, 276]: 1.23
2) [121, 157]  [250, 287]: 1.23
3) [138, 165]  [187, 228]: 1.14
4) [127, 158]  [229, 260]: 1.21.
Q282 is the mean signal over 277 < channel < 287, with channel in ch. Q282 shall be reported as 78.7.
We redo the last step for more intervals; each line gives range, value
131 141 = 64.2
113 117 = 61.2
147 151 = 62.5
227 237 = 77.6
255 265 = 78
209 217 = 73.8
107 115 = 61.9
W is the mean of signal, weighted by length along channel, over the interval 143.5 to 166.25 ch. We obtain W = 63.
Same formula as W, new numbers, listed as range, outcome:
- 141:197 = 63.3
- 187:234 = 72.3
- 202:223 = 72.8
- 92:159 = 62.8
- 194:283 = 75.2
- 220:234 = 73.7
